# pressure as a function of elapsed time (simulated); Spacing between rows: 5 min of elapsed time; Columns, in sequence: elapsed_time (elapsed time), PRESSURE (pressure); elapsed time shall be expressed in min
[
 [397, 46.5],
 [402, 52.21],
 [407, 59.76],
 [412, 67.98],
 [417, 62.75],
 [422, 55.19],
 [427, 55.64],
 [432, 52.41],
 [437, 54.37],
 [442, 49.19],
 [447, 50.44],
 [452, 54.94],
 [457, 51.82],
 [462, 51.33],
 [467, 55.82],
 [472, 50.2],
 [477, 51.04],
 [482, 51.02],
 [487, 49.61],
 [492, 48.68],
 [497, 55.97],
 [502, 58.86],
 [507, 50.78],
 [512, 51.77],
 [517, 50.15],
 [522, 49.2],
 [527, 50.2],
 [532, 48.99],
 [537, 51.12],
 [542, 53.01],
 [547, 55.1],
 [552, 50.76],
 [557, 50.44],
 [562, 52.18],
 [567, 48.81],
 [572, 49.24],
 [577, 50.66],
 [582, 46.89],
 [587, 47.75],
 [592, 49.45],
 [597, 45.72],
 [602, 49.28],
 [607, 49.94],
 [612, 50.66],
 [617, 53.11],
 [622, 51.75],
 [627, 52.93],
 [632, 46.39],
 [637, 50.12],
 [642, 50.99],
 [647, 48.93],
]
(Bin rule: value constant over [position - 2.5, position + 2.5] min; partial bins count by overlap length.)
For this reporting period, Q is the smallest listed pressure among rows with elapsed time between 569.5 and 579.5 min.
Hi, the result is 49.24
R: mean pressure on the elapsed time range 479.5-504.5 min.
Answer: 52.8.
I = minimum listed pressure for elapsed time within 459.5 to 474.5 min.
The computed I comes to 50.2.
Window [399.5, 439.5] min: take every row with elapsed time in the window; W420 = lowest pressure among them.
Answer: 52.21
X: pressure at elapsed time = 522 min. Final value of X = 49.2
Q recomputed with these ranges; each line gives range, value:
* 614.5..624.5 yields 51.75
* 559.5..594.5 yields 46.89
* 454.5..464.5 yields 51.33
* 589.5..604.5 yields 45.72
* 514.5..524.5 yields 49.2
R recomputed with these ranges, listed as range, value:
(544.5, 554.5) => 52.9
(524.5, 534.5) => 49.6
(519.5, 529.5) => 49.7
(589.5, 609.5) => 48.6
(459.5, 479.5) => 52.1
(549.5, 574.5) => 50.3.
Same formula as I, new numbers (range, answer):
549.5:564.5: 50.44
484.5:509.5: 48.68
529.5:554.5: 48.99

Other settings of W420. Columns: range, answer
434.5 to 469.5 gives 49.19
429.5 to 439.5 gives 52.41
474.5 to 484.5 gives 51.02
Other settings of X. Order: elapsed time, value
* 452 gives 54.94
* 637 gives 50.12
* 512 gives 51.77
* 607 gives 49.94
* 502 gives 58.86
